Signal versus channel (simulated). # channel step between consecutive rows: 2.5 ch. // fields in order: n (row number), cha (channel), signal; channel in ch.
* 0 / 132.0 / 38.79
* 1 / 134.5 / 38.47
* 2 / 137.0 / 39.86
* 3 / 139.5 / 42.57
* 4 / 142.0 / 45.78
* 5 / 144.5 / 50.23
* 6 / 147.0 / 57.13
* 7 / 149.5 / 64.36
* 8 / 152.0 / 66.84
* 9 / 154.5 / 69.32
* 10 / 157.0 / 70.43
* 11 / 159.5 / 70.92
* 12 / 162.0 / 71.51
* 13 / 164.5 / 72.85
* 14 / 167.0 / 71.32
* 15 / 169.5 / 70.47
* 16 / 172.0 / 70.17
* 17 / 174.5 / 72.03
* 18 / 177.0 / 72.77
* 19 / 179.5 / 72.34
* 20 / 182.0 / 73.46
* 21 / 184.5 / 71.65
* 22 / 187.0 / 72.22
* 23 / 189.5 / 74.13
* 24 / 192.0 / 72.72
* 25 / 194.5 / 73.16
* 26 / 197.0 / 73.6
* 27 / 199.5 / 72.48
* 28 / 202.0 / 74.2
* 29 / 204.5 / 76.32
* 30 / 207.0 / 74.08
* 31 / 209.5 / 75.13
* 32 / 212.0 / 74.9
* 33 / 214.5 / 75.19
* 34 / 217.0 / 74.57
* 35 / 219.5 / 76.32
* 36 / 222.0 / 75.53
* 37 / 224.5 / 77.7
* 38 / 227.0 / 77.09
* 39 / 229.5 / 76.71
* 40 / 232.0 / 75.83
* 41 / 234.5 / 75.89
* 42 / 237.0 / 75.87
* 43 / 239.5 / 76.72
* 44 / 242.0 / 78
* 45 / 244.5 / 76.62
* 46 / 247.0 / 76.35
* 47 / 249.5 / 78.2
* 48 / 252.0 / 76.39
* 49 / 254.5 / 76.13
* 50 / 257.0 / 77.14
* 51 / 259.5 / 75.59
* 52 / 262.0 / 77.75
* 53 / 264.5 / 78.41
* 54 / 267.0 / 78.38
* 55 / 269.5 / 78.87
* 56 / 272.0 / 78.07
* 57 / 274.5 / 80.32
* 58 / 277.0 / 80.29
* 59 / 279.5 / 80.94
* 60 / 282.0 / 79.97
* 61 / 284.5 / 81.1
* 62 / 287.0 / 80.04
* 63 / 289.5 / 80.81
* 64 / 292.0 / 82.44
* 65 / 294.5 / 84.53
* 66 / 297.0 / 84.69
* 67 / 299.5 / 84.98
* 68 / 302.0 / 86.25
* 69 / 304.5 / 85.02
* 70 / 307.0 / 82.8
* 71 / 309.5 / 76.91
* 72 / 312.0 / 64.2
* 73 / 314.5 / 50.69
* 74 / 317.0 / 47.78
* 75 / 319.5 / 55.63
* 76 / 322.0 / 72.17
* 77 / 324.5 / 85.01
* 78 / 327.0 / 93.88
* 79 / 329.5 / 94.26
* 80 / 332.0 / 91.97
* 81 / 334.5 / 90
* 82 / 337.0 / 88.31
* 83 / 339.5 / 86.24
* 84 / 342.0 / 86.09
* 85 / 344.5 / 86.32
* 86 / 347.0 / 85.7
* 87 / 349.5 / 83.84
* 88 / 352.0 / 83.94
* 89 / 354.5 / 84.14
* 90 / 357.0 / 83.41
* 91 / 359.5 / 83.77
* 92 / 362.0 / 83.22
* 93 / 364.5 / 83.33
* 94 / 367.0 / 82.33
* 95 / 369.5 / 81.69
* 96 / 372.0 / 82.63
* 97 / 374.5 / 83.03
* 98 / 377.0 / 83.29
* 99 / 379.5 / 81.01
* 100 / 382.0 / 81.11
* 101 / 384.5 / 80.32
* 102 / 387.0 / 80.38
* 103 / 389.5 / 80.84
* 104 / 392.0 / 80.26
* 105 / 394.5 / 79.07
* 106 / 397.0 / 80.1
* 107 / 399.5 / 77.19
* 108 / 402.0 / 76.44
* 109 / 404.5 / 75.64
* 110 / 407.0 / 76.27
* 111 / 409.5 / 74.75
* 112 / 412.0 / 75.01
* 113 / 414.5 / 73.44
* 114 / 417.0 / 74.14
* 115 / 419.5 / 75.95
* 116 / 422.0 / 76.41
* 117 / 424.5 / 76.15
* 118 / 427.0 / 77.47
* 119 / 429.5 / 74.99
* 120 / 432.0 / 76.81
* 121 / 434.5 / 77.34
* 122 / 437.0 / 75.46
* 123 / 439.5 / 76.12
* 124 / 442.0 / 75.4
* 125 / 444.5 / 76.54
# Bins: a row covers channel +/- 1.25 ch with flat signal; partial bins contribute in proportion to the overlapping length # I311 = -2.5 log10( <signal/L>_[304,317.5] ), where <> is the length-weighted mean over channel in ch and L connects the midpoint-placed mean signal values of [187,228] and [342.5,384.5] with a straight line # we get 0.18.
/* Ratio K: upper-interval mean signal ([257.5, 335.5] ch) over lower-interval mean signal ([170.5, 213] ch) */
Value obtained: 1.08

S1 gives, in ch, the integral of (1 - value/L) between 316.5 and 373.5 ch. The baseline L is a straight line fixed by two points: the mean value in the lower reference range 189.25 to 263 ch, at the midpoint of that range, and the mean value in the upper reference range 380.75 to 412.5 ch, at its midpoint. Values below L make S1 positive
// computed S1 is -3.9 ch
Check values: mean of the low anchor 75.7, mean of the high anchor 78.3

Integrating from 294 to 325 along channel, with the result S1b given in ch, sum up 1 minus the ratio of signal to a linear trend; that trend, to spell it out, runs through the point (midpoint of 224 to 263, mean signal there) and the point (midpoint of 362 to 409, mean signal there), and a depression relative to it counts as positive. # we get 2.0 ch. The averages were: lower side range 76.7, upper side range 80.3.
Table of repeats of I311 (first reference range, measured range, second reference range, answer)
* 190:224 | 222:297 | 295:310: 0.017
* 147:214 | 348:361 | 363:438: -0.092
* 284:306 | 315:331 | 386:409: 0.112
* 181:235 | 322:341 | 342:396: -0.102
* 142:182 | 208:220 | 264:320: -0.056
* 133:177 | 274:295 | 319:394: -0.075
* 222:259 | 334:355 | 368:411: -0.096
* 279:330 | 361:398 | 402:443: -0.070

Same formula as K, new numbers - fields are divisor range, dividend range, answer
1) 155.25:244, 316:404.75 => 1.10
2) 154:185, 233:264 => 1.07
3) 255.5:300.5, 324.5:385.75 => 1.06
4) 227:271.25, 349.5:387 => 1.07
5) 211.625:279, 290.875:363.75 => 1.05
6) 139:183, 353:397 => 1.24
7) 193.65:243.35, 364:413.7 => 1.05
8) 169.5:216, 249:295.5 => 1.08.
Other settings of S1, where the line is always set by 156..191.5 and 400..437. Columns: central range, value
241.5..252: -0.59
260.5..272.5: -0.80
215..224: -0.37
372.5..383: -0.98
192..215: -0.59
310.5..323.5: 2.67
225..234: -0.47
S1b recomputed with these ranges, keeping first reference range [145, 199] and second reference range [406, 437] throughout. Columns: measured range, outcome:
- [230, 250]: -1.34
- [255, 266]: -0.75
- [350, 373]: -2.71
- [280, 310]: -3.92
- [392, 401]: -0.45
